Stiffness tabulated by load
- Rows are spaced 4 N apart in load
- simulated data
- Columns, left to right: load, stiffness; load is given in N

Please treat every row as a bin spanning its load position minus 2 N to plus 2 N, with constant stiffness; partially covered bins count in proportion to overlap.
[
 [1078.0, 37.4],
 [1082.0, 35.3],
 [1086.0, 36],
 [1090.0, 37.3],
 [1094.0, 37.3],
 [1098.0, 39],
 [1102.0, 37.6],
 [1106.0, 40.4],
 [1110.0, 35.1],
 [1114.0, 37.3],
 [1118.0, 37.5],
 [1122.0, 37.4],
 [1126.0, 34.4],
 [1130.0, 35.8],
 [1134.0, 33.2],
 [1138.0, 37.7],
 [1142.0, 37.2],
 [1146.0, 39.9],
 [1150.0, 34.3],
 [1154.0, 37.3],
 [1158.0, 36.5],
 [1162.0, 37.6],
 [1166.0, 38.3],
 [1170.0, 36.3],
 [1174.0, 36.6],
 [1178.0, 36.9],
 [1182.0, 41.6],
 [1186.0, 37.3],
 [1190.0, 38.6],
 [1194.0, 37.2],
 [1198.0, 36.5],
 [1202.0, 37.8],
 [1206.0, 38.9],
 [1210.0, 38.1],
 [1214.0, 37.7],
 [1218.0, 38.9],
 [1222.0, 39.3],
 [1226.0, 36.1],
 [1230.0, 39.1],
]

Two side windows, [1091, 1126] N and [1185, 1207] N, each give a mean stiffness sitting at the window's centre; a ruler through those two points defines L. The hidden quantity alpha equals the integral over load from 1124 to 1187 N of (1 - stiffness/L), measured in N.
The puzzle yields 1.1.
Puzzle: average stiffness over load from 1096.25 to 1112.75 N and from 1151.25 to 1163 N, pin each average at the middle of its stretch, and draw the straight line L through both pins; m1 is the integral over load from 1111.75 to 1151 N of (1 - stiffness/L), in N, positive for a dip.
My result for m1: 1.0 N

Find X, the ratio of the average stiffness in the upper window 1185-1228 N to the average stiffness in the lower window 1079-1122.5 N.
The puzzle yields 1.02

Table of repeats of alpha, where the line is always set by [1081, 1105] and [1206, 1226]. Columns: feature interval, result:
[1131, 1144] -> 0.6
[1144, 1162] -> 0.3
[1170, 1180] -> 0.3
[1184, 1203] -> 0.3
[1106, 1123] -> 0.1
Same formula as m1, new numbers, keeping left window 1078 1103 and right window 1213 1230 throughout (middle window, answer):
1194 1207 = 0.1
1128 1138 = 0.6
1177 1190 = -0.3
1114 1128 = 0.3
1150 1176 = 0.5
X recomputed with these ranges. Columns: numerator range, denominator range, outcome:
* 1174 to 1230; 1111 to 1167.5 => 1.04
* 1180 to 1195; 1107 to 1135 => 1.07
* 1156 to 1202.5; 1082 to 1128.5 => 1.01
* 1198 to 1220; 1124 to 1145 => 1.06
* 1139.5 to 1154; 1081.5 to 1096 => 1.02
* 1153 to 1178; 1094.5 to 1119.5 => 0.98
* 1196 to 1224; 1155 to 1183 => 1.02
